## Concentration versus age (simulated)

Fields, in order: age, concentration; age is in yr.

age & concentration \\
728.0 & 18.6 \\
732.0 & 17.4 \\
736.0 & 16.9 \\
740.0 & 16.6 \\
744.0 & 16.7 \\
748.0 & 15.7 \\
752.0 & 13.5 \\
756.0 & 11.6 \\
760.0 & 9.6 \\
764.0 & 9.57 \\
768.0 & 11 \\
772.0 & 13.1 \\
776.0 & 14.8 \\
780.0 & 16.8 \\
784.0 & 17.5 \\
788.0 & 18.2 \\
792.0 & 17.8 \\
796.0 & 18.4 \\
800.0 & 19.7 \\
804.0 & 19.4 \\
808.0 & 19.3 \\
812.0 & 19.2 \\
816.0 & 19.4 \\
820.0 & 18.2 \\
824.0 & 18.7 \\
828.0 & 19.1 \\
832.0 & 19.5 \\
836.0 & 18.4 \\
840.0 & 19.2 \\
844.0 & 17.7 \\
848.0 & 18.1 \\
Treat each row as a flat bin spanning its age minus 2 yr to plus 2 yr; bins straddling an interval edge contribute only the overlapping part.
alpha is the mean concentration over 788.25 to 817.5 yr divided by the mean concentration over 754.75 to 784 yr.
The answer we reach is 1.5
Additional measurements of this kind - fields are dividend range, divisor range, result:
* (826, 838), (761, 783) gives 1.45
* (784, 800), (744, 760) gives 1.35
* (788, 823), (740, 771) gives 1.47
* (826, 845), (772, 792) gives 1.14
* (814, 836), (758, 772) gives 1.80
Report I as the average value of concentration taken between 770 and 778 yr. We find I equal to 13.9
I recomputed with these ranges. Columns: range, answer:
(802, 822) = 19.1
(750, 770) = 11.1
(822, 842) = 19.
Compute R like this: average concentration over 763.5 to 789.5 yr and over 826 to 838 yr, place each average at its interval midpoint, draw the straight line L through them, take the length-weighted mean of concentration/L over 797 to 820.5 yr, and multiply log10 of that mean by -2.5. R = -0.12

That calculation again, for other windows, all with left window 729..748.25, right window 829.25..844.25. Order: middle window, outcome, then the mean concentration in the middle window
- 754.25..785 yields 0.335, 12.9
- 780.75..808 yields -0.030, 18.5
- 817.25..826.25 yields -0.001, 18.5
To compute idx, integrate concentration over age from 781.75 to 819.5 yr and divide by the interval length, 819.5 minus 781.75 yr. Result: 18.7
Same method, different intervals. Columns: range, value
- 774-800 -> 17.4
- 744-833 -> 16.3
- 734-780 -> 13.7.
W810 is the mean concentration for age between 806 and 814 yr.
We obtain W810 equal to 19.2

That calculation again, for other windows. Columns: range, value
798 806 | 19.5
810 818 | 19.3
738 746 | 16.6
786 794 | 18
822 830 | 18.9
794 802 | 19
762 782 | 13.1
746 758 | 13.6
